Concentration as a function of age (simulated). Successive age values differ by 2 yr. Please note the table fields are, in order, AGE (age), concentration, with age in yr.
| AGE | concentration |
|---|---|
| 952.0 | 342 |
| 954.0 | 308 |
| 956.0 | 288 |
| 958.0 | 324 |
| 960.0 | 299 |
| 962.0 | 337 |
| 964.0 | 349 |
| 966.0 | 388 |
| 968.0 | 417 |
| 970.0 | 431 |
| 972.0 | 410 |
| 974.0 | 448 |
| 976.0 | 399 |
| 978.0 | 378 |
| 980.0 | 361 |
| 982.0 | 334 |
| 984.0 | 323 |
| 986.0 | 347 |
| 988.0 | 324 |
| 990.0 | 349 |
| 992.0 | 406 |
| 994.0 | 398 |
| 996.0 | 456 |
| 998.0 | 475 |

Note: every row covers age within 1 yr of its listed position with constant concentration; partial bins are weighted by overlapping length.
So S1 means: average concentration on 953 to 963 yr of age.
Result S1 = 311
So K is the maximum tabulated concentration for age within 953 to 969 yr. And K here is 417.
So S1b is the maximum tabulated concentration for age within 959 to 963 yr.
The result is 337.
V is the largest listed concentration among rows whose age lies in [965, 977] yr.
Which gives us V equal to 448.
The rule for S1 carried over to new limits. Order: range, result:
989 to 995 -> 384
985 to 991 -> 340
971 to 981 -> 399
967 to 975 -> 426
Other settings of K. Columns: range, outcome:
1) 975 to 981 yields 399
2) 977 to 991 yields 378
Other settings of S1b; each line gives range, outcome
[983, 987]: 347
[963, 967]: 388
